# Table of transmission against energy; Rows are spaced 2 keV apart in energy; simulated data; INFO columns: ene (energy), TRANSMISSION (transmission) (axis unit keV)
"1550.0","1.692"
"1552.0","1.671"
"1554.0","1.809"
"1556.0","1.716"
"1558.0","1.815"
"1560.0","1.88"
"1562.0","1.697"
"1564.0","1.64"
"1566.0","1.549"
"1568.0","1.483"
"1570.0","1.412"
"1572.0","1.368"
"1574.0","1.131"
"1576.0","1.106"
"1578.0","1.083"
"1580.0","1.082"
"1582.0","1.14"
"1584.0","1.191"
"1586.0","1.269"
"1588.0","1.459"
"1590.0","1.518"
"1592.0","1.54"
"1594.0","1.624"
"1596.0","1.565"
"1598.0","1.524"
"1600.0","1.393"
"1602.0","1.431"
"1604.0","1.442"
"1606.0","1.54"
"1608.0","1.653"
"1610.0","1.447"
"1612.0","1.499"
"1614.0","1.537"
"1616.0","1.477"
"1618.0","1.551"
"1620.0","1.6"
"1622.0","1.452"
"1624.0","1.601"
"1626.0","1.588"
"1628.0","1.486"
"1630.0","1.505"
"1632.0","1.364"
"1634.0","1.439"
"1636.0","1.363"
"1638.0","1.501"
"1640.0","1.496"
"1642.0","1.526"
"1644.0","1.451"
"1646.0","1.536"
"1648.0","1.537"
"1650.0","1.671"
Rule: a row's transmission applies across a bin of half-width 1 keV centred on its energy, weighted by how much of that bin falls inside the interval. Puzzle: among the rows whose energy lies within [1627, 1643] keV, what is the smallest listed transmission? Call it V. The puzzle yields 1.363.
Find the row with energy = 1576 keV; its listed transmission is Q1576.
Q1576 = 1.106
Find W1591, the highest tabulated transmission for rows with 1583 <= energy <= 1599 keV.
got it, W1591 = 1.624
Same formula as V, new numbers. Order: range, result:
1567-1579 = 1.083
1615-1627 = 1.452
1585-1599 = 1.269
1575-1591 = 1.082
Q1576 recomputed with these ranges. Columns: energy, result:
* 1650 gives 1.671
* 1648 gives 1.537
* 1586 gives 1.269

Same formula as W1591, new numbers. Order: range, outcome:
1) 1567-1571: 1.483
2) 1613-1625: 1.601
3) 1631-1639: 1.501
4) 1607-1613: 1.653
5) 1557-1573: 1.88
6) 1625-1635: 1.588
